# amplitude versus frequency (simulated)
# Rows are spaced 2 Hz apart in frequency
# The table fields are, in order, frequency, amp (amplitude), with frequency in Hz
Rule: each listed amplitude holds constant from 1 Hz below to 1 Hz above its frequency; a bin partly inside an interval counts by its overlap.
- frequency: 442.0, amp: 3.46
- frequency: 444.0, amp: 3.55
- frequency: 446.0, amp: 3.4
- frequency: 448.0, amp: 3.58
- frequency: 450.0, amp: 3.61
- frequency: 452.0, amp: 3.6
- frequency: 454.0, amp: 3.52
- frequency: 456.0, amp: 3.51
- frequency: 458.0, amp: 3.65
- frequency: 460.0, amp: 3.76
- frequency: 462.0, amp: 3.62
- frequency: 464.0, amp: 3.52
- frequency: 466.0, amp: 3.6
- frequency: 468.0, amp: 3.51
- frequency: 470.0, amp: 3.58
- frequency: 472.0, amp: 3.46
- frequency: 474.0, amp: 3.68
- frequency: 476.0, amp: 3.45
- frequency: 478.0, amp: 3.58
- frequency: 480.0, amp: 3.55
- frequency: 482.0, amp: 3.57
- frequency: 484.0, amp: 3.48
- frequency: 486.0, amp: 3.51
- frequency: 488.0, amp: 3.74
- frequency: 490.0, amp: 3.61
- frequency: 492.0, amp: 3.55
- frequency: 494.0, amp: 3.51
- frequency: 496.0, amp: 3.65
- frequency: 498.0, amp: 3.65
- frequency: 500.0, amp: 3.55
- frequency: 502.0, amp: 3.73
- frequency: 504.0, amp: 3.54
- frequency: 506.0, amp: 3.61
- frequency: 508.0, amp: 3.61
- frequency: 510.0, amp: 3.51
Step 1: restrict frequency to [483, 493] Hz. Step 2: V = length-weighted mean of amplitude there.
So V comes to 3.58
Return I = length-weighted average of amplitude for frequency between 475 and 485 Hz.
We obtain 3.53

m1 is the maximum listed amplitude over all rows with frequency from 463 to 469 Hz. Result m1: 3.6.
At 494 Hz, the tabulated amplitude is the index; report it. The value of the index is 3.51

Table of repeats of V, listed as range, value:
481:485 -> 3.52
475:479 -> 3.52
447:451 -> 3.59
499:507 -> 3.61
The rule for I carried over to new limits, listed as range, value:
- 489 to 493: 3.58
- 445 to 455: 3.54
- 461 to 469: 3.56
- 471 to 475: 3.57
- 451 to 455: 3.56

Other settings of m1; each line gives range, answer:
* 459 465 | 3.76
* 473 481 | 3.68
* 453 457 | 3.52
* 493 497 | 3.65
